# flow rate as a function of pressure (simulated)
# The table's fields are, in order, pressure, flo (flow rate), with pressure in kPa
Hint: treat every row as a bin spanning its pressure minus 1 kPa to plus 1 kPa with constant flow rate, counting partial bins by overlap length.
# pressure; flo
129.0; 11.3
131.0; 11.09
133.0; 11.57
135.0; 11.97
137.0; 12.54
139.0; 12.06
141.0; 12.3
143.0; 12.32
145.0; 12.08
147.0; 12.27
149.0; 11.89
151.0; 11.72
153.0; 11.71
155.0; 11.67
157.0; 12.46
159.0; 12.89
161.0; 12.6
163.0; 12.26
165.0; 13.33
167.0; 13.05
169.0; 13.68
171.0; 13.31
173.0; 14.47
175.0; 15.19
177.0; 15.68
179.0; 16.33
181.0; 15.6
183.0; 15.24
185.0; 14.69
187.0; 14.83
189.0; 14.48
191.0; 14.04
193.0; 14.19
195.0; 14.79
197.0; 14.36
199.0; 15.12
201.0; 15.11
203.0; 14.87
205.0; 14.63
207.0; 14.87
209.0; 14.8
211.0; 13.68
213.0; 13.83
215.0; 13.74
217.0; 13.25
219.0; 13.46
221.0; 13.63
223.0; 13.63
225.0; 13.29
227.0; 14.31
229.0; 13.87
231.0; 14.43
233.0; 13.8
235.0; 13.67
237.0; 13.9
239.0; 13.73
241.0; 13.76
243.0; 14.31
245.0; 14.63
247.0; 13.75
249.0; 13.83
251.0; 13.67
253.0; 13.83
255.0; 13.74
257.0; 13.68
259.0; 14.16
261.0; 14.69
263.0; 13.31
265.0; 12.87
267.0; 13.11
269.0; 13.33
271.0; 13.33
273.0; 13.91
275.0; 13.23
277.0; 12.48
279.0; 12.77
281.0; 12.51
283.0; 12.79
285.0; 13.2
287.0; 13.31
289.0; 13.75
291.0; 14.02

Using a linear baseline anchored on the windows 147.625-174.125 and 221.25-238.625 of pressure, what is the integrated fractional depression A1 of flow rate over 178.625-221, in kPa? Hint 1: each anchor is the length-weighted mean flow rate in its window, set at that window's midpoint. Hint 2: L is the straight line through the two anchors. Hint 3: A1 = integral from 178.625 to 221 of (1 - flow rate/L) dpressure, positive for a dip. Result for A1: -3.8 kPa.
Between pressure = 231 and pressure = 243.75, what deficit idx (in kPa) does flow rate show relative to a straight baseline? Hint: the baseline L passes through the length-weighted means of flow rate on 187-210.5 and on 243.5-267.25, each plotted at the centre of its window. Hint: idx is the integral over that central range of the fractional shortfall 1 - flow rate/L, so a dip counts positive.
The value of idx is 0.2 kPa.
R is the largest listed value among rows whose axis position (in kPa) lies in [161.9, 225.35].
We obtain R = 16.33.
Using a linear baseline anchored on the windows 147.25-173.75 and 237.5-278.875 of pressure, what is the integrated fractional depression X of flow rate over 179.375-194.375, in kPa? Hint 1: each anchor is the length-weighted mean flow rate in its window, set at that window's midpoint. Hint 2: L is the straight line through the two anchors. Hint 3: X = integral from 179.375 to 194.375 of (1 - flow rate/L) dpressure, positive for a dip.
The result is -2.2 kPa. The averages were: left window 12.7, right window 13.7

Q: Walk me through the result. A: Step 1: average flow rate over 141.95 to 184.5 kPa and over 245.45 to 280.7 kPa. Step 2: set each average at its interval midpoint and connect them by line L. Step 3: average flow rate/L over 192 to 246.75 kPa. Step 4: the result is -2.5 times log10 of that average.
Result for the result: -0.05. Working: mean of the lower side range 13.3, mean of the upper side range 13.5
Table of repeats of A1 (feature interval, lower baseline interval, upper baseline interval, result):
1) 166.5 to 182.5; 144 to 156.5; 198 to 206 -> -1.7 kPa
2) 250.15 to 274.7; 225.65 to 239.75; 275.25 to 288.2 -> -0.6 kPa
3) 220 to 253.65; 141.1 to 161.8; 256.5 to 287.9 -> -2.4 kPa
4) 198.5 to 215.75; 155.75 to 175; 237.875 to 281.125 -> -1.5 kPa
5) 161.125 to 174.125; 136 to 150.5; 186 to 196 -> 0.0 kPa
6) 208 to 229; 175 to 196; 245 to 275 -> 0.9 kPa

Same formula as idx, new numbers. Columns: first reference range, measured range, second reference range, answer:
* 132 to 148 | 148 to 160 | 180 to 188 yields 0.9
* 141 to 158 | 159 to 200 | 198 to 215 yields -2.9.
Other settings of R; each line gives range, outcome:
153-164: 12.89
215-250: 14.63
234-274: 14.69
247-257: 13.83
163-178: 15.68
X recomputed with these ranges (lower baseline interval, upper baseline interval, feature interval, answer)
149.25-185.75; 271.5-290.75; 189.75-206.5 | -1.4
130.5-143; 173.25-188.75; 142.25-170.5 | 2.1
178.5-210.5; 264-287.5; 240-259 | -0.4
